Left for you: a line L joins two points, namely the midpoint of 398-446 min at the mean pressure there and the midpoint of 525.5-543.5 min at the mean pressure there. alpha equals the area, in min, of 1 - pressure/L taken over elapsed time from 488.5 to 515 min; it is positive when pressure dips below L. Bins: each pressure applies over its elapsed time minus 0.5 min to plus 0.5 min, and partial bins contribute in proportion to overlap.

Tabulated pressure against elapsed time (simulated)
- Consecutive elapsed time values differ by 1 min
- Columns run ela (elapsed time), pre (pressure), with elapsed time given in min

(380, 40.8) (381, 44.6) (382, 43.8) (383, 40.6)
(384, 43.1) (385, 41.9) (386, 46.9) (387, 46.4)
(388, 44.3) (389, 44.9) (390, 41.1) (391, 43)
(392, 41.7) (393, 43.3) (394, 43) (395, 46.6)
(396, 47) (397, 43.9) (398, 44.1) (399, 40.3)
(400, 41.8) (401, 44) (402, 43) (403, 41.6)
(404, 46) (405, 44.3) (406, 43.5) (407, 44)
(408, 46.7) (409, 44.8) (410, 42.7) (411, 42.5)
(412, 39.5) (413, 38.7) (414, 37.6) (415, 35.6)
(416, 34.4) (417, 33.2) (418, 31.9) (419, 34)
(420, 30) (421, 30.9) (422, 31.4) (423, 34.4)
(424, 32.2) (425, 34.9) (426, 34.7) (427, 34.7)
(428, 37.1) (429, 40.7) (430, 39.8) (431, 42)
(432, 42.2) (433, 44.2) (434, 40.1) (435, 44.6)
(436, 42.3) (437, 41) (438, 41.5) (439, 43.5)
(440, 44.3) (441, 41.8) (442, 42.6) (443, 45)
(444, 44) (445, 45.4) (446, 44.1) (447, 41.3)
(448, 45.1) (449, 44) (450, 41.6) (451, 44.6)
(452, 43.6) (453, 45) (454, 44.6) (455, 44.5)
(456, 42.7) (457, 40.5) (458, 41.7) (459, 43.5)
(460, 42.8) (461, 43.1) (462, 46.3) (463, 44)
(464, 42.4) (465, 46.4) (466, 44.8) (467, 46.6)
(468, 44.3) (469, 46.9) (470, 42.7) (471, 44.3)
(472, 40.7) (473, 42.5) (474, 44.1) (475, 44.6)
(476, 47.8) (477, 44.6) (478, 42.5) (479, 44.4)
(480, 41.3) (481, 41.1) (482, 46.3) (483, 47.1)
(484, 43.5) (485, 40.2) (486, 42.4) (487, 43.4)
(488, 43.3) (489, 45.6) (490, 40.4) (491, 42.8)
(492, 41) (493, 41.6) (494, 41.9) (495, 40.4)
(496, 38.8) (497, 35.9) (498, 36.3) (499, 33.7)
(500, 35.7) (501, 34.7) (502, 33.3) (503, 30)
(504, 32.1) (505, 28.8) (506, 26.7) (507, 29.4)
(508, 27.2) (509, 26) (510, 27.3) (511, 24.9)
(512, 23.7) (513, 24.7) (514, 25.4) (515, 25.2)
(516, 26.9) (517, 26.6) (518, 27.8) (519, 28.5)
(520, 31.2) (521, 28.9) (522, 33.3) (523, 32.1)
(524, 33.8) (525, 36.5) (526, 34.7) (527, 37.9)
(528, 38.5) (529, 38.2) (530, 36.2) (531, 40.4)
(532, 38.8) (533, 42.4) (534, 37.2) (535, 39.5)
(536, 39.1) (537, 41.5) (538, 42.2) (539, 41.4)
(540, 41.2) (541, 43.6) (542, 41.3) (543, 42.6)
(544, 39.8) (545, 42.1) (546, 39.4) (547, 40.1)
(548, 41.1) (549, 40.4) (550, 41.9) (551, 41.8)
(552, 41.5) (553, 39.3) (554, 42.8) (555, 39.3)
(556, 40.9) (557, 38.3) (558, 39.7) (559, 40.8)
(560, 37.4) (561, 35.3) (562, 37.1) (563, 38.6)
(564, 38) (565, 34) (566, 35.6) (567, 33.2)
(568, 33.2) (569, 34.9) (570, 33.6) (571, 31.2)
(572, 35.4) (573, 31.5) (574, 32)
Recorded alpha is 4.4 min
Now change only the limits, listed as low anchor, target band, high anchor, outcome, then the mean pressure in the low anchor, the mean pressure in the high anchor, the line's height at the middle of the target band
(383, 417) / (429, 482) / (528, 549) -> -2.2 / 42.6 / 40.4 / 41.7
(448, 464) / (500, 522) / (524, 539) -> 6.4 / 43.5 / 38.7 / 40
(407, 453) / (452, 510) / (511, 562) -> -3.3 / 39.9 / 36.7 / 38.4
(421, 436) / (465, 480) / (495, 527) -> -4.5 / 38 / 30.6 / 34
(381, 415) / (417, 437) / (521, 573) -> 2.5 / 43.1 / 38.3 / 42.2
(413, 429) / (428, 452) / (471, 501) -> -4.2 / 34.2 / 41.8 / 36.4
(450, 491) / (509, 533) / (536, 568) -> 5.6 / 43.7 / 39.6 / 41.2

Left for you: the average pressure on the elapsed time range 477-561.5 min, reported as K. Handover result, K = 37.1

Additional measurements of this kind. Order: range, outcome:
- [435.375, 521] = 39.3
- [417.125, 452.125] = 39.8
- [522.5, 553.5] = 39.6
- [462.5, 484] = 44.2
